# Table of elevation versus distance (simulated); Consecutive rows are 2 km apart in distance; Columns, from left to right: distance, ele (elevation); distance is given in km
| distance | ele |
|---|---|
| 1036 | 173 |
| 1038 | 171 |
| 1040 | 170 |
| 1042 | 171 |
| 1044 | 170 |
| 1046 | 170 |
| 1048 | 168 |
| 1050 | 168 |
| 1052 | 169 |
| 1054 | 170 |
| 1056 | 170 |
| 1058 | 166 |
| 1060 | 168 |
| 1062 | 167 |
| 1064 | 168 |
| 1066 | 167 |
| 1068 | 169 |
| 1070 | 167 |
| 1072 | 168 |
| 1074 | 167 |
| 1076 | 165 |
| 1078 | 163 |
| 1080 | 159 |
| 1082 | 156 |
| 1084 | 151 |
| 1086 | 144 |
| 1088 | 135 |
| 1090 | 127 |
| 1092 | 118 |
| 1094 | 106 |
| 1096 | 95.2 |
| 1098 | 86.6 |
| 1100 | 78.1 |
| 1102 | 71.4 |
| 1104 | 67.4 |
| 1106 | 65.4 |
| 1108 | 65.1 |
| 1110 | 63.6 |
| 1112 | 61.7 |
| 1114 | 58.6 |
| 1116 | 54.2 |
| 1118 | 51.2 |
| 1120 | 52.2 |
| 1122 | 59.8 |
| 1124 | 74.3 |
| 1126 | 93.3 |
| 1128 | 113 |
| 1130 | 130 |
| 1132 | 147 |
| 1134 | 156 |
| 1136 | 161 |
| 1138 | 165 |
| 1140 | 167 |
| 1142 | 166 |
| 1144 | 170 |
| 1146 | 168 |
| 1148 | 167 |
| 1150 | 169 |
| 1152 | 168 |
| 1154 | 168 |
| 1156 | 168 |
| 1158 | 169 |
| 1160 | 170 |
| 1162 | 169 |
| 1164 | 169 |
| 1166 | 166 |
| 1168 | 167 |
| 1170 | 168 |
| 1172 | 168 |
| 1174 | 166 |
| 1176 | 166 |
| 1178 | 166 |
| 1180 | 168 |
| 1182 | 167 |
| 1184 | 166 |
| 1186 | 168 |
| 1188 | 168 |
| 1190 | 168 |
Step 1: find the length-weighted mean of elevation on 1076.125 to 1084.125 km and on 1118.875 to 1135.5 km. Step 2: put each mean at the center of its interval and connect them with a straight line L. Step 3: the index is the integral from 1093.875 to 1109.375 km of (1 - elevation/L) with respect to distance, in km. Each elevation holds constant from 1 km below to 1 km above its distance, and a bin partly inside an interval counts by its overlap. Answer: 6.6 km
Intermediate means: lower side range 159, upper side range 105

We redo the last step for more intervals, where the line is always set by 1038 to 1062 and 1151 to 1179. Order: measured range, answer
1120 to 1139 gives 5.6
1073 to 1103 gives 7.2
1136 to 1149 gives 0.1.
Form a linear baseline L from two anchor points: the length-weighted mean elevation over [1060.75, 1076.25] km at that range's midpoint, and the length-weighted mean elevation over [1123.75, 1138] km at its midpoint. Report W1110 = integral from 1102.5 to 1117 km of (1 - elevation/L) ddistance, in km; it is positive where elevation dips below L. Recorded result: 8.16 km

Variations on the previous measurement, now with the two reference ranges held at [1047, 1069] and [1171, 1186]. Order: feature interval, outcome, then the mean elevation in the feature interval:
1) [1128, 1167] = 1.1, 163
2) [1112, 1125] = 8.4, 58.6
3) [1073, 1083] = 0.4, 162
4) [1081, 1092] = 1.8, 140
